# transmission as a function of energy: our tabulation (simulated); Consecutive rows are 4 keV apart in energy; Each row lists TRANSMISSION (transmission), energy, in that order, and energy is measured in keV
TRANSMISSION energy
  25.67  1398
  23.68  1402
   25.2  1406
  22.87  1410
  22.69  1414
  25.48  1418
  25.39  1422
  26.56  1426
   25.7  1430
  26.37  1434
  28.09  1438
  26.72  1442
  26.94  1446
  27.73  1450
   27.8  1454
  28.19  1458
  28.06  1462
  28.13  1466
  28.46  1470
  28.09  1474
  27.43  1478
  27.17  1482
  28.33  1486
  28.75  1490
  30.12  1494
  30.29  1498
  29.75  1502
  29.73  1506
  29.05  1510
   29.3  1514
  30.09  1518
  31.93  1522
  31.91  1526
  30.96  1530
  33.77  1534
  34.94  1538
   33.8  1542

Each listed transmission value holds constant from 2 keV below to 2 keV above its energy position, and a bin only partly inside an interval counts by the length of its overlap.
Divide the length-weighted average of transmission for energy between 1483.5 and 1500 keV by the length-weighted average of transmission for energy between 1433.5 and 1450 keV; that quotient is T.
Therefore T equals 1.08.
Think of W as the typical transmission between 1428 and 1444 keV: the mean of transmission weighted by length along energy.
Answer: 26.7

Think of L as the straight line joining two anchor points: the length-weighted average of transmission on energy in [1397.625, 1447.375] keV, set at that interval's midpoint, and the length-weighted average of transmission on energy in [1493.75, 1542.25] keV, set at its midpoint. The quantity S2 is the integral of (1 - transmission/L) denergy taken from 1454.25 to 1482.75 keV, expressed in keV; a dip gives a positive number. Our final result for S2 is 0.2 keV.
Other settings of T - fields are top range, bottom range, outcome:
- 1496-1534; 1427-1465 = 1.12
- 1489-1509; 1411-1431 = 1.19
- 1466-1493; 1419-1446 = 1.06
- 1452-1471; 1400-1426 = 1.15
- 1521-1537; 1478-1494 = 1.14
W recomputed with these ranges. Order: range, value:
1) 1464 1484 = 27.9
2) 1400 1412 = 23.9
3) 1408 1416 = 22.8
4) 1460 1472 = 28.2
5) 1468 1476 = 28.3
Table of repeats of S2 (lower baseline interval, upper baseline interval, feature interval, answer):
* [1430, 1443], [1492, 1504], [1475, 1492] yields 0.8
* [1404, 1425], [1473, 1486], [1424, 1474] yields -2.5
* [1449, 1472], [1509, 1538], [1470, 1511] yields 1.1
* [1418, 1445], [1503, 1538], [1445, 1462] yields -0.1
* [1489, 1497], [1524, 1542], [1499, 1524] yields 1.0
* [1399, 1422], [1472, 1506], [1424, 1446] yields -0.9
